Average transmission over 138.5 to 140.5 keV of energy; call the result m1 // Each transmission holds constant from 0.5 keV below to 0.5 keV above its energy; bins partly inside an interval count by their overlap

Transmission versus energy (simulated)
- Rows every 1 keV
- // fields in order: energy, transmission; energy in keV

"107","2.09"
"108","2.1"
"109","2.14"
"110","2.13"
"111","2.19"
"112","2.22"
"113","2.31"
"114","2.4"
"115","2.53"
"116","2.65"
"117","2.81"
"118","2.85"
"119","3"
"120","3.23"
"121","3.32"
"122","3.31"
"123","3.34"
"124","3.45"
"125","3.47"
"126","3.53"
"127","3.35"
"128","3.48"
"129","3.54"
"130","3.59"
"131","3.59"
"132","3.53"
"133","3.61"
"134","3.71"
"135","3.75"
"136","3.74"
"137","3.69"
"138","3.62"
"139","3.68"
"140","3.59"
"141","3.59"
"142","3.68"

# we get 3.63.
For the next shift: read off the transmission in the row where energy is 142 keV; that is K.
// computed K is 3.68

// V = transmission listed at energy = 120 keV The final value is 3.23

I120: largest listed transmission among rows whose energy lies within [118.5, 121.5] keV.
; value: 3.32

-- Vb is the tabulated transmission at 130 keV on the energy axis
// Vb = 3.59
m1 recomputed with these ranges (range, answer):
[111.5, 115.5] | 2.36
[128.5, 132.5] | 3.56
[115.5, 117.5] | 2.73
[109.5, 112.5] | 2.18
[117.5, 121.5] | 3.1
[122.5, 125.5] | 3.42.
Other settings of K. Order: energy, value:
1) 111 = 2.19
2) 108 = 2.1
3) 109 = 2.14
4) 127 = 3.35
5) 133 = 3.61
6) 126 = 3.53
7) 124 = 3.45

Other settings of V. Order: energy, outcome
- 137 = 3.69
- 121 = 3.32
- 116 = 2.65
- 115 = 2.53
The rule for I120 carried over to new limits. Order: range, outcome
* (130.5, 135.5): 3.75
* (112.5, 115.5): 2.53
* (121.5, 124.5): 3.45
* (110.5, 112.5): 2.22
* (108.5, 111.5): 2.19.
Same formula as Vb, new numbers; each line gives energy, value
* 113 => 2.31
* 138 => 3.62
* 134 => 3.71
